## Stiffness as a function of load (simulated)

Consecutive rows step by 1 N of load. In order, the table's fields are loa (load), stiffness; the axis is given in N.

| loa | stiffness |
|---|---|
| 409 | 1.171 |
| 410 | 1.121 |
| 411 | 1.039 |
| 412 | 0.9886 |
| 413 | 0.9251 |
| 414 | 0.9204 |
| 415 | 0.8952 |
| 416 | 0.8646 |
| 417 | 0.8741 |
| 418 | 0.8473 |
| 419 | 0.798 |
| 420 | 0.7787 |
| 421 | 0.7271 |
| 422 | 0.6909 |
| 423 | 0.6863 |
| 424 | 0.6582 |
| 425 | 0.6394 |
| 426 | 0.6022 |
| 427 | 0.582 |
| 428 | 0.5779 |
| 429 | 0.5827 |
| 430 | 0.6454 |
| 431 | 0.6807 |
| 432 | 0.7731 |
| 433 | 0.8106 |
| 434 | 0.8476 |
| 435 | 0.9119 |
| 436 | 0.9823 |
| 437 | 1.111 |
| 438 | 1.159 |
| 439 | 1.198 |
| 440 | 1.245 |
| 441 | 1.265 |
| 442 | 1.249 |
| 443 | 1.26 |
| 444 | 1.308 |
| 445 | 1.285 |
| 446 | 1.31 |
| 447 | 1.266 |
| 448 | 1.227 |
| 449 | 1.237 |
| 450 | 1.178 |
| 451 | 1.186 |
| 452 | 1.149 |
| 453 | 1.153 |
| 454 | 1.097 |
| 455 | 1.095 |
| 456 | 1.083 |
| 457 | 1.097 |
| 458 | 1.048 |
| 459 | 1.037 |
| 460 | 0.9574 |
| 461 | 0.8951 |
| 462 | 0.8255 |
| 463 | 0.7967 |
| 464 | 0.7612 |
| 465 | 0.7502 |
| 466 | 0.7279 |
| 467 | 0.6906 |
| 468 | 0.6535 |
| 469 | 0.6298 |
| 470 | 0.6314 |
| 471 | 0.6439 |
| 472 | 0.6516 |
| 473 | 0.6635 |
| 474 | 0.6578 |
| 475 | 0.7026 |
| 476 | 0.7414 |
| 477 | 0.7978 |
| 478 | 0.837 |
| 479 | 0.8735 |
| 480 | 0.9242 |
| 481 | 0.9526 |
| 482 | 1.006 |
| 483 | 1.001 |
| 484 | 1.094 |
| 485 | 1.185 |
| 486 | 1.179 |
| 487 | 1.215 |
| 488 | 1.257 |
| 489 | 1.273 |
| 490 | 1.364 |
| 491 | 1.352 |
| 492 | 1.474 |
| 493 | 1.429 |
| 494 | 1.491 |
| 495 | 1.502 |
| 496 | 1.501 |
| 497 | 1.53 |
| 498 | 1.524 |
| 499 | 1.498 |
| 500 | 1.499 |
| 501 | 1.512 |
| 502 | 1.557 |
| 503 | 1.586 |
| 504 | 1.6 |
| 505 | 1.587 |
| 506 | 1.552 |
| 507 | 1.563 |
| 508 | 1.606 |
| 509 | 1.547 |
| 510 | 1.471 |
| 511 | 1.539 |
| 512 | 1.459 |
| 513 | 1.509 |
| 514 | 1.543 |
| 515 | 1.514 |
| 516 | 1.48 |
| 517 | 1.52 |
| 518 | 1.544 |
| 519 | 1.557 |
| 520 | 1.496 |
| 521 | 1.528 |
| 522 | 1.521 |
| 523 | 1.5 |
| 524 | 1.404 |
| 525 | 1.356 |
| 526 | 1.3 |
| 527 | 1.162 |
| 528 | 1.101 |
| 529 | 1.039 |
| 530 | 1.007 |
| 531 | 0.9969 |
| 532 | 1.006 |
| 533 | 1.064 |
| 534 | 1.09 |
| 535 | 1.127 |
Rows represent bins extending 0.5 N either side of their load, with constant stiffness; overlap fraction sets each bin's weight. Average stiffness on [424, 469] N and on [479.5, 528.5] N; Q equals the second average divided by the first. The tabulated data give 1.5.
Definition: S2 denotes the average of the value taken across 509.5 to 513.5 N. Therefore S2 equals 1.49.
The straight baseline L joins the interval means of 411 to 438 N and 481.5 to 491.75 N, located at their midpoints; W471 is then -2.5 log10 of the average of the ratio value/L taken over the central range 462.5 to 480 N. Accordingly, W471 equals 0.45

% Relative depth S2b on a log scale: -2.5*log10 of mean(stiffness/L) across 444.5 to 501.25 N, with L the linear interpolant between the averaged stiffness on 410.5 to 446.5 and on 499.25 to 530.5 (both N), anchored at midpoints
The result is 0.12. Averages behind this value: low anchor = 0.909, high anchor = 1.46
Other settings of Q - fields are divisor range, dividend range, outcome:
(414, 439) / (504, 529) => 1.85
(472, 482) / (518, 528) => 1.77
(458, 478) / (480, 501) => 1.73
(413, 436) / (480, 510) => 1.84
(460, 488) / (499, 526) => 1.80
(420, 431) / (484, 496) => 2.06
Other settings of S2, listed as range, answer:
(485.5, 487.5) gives 1.2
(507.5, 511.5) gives 1.54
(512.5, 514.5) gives 1.53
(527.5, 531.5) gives 1.04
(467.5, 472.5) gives 0.642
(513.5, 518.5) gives 1.52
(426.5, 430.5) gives 0.597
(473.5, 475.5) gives 0.68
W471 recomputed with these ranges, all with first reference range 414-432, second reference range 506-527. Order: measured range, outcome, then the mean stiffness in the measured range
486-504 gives -0.10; 1.44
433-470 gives -0.11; 1.04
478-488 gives 0.16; 1.05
